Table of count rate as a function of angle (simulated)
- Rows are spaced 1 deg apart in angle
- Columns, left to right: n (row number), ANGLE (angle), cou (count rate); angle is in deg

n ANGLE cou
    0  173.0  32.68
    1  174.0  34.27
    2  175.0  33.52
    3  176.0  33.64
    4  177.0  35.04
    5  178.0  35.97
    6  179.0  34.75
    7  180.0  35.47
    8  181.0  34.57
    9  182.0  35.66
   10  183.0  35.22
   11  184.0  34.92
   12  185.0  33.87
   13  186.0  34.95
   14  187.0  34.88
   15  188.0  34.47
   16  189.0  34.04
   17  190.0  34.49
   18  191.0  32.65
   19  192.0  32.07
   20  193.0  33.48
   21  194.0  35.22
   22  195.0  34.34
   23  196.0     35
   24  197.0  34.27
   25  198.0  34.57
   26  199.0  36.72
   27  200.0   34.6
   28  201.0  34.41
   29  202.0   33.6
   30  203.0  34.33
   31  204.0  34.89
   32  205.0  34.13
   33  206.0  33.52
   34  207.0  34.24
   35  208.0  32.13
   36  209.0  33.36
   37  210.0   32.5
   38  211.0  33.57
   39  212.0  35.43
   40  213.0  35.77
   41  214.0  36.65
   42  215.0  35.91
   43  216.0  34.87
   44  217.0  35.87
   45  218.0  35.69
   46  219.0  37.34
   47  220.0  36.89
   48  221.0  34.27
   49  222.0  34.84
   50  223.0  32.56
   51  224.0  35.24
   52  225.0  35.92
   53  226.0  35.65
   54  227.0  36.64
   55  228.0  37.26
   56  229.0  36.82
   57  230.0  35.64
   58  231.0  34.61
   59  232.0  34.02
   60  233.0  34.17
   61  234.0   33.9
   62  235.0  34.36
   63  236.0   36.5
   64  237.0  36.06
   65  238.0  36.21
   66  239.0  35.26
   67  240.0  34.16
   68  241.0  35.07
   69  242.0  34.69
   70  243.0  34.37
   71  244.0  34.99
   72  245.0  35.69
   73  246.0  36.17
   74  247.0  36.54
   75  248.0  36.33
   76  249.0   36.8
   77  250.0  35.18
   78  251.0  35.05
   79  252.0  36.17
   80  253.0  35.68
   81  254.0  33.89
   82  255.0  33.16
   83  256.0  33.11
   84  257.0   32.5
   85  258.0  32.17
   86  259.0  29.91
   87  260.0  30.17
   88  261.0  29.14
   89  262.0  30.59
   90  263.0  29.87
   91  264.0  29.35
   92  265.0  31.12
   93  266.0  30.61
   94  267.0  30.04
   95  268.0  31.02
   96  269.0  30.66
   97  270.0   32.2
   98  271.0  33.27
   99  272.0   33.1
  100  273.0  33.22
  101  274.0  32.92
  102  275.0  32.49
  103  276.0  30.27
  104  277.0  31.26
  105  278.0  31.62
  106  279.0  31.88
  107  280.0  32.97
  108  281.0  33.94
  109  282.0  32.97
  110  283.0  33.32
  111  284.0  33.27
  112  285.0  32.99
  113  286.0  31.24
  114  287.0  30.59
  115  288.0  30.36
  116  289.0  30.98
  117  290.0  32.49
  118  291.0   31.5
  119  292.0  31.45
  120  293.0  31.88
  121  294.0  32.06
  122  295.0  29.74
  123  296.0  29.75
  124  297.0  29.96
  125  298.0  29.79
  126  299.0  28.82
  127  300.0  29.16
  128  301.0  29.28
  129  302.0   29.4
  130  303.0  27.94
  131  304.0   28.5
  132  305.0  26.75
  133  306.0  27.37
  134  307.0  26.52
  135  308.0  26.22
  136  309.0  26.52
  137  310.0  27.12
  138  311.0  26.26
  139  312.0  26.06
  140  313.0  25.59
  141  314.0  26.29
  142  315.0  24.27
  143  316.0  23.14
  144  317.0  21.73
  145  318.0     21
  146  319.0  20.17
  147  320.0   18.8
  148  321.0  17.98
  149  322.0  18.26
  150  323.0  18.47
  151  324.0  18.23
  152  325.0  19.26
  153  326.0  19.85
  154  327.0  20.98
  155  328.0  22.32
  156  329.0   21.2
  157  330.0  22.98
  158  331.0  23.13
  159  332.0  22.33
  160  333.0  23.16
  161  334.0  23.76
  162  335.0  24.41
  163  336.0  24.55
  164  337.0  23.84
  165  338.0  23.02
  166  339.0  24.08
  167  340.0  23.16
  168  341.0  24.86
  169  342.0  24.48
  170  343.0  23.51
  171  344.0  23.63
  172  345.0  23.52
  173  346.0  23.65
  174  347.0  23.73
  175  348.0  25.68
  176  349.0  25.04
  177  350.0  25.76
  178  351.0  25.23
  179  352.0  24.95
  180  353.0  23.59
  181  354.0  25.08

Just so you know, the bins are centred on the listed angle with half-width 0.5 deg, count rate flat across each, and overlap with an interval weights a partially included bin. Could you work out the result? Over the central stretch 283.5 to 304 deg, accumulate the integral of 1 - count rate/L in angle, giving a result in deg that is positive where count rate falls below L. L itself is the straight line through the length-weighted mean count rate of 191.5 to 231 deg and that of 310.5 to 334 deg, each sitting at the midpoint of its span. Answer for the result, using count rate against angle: -4.4 deg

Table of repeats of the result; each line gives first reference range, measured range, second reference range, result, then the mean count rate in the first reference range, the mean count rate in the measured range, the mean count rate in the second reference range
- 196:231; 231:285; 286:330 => -4.5 deg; 35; 33.3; 25.9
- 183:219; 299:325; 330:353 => 1.9 deg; 34.5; 24.4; 24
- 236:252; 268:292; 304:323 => -2.2 deg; 35.6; 32.1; 23.9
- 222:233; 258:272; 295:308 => 0.5 deg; 35.4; 30.8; 28.6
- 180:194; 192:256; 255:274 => -4.1 deg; 34.3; 35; 31.3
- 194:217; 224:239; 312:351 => -1.6 deg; 34.5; 35.5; 22.7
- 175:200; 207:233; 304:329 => -2.9 deg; 34.6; 35.1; 23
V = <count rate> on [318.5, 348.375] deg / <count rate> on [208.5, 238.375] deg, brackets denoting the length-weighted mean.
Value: 0.63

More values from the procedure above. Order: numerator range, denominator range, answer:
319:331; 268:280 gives 0.62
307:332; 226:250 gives 0.63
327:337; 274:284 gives 0.71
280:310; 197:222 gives 0.87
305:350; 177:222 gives 0.67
